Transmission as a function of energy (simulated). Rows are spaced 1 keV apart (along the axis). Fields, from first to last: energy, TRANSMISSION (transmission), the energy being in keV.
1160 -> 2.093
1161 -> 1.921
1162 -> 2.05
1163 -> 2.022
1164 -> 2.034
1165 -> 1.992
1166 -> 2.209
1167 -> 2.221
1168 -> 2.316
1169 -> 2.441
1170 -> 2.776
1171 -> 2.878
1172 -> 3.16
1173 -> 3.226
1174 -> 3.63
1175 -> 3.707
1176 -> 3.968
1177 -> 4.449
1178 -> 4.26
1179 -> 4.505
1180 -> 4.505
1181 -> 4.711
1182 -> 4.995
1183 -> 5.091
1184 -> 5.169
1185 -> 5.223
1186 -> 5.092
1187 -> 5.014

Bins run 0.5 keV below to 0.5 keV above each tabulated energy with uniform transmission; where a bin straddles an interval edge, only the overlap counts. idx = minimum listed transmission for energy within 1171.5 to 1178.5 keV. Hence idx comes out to 3.16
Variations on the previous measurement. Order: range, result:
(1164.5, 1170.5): 1.992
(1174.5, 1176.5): 3.707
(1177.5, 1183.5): 4.26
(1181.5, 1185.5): 4.995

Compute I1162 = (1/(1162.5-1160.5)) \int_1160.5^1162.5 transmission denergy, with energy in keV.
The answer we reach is 1.99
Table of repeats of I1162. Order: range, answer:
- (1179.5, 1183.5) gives 4.83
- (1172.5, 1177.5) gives 3.8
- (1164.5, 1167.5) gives 2.14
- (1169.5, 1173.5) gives 3.01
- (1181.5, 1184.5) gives 5.08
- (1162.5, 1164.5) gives 2.03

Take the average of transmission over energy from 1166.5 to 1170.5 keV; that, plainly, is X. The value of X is 2.44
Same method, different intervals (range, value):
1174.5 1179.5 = 4.18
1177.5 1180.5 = 4.42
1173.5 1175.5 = 3.67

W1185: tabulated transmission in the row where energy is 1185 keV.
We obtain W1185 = 5.223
